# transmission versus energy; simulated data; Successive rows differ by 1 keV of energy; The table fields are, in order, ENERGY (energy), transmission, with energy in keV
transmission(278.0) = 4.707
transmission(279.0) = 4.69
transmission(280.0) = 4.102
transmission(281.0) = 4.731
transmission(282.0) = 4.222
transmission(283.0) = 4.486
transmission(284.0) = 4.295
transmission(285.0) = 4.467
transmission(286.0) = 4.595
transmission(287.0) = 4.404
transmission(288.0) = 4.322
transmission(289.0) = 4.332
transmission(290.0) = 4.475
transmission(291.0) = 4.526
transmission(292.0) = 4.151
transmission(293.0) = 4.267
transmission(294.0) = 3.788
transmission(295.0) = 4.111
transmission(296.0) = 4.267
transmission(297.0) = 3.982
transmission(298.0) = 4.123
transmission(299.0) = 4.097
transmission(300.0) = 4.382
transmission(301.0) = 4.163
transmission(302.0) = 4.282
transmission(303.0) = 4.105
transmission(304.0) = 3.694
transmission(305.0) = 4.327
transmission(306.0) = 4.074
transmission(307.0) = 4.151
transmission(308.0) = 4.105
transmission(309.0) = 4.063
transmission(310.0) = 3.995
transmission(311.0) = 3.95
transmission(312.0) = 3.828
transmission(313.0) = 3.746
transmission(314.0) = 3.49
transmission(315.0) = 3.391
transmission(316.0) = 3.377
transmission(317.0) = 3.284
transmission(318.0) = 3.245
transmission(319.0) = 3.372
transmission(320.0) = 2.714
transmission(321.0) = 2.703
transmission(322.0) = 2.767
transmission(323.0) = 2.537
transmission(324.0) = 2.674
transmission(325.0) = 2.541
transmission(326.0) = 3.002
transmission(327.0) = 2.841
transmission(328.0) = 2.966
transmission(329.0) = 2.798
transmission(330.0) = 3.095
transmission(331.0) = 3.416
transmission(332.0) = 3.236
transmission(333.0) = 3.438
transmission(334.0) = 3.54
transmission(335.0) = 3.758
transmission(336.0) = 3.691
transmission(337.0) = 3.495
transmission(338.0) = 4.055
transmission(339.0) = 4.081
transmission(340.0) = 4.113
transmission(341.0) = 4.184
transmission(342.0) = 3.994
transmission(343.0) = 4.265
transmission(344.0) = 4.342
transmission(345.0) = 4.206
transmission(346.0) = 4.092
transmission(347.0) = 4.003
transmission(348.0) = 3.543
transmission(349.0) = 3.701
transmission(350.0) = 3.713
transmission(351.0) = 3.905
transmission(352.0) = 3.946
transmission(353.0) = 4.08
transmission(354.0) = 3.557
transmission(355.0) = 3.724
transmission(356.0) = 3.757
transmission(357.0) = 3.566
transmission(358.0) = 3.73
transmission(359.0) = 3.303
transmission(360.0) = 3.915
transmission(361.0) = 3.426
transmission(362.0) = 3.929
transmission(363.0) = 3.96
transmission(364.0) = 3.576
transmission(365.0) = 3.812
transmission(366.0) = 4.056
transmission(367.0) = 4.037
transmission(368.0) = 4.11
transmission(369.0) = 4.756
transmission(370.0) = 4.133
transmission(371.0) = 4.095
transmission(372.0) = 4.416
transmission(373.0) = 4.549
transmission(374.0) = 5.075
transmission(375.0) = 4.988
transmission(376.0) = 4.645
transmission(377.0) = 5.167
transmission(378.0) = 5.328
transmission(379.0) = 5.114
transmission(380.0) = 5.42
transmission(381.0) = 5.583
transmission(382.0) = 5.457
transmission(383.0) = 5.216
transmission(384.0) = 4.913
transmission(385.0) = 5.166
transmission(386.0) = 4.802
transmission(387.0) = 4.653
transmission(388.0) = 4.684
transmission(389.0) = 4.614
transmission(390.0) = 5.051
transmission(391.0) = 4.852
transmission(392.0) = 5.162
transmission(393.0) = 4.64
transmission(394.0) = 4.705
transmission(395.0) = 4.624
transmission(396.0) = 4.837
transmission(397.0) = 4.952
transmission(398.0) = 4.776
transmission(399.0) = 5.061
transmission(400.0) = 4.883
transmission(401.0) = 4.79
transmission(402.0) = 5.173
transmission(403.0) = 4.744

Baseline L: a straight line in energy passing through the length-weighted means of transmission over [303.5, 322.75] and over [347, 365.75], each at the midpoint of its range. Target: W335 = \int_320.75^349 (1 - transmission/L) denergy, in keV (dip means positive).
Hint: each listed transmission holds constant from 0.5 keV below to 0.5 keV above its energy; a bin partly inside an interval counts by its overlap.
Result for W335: 1.36 keV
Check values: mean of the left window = 3.58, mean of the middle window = 3.49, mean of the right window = 3.74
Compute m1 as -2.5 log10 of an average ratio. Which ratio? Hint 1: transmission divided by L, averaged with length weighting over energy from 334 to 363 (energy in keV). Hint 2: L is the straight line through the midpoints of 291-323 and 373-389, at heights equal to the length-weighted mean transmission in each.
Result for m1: 0.17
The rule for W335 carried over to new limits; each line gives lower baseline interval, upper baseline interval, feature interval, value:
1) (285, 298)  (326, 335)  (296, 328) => 1.2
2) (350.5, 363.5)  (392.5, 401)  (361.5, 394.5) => -2.8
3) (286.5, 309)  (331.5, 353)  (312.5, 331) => 4.5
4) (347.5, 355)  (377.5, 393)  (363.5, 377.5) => 0.4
